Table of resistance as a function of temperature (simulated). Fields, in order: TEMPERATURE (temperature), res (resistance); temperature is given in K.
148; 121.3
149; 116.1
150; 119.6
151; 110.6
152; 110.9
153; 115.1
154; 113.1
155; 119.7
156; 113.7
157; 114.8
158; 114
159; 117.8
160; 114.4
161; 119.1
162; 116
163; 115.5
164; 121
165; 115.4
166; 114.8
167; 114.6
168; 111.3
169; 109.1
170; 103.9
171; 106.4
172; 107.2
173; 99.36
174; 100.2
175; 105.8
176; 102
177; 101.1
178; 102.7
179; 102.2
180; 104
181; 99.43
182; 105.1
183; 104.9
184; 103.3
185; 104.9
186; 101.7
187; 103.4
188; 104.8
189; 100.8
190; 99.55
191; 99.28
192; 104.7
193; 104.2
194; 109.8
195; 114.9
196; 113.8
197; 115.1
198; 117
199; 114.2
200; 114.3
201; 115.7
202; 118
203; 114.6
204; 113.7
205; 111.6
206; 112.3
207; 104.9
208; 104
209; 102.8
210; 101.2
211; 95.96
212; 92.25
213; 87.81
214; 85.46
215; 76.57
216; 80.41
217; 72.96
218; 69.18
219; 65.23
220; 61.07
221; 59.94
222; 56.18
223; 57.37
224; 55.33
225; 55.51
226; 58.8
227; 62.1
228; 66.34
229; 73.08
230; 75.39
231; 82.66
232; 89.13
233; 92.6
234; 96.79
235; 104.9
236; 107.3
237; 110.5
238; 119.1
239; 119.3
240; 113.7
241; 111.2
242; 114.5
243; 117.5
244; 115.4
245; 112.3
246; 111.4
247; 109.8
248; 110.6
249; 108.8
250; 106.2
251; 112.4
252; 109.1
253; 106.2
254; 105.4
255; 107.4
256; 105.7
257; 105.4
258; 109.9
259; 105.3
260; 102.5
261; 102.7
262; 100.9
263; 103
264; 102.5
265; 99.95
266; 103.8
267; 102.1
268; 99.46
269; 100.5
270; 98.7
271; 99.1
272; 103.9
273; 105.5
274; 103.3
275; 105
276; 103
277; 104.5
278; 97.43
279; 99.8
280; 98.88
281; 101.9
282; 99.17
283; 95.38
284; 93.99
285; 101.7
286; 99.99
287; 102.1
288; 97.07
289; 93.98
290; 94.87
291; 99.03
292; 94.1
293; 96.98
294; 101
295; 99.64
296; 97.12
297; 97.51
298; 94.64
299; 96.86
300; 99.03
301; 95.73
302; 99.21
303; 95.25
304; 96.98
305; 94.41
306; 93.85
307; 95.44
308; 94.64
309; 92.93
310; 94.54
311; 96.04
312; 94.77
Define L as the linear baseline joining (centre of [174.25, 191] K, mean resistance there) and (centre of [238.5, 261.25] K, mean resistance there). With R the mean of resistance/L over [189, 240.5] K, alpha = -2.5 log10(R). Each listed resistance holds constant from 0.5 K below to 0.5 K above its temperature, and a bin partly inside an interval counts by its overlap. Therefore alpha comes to 0.14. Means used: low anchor 103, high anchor 110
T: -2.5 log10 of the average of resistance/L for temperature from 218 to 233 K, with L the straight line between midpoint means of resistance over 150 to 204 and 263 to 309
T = 0.49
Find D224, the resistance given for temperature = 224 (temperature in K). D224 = 55.33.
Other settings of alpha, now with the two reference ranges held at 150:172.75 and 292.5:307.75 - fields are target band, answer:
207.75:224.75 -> 0.356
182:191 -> 0.078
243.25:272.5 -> -0.038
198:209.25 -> -0.034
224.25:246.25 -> 0.101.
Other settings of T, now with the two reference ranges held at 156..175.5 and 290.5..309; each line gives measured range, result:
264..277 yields -0.02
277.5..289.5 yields 0.00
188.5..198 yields 0.01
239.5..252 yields -0.09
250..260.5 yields -0.05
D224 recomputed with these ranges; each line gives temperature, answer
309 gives 92.93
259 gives 105.3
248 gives 110.6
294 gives 101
